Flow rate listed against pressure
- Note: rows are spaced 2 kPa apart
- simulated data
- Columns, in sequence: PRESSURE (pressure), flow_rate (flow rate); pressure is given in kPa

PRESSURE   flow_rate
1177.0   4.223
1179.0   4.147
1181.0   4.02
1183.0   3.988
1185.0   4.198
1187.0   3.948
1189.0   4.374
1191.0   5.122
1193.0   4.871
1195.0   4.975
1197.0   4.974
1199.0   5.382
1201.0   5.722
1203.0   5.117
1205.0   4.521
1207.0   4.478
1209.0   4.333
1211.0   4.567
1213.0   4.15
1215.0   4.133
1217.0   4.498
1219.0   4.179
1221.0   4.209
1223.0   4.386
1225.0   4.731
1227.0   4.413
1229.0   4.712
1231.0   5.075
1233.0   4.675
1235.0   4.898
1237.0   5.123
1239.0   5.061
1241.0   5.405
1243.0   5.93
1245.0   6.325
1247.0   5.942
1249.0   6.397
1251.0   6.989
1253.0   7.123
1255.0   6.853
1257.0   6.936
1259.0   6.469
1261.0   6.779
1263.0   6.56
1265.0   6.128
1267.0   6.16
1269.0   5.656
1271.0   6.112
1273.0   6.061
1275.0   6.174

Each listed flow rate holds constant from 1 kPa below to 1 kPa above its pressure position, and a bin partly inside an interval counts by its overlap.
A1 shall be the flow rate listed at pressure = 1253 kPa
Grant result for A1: 7.123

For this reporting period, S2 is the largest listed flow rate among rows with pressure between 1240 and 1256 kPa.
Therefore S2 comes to 7.123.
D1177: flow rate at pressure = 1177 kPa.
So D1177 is 4.223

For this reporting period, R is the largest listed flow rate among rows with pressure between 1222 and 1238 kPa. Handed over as 5.123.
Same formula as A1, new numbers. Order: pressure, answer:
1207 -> 4.478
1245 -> 6.325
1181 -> 4.02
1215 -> 4.133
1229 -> 4.712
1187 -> 3.948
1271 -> 6.112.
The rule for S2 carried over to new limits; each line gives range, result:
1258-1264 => 6.779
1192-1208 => 5.722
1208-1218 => 4.567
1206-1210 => 4.478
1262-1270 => 6.56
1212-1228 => 4.731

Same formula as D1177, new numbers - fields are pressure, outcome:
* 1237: 5.123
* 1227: 4.413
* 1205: 4.521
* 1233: 4.675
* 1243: 5.93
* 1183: 3.988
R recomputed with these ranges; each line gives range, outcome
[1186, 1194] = 5.122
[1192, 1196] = 4.975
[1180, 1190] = 4.374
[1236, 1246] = 6.325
